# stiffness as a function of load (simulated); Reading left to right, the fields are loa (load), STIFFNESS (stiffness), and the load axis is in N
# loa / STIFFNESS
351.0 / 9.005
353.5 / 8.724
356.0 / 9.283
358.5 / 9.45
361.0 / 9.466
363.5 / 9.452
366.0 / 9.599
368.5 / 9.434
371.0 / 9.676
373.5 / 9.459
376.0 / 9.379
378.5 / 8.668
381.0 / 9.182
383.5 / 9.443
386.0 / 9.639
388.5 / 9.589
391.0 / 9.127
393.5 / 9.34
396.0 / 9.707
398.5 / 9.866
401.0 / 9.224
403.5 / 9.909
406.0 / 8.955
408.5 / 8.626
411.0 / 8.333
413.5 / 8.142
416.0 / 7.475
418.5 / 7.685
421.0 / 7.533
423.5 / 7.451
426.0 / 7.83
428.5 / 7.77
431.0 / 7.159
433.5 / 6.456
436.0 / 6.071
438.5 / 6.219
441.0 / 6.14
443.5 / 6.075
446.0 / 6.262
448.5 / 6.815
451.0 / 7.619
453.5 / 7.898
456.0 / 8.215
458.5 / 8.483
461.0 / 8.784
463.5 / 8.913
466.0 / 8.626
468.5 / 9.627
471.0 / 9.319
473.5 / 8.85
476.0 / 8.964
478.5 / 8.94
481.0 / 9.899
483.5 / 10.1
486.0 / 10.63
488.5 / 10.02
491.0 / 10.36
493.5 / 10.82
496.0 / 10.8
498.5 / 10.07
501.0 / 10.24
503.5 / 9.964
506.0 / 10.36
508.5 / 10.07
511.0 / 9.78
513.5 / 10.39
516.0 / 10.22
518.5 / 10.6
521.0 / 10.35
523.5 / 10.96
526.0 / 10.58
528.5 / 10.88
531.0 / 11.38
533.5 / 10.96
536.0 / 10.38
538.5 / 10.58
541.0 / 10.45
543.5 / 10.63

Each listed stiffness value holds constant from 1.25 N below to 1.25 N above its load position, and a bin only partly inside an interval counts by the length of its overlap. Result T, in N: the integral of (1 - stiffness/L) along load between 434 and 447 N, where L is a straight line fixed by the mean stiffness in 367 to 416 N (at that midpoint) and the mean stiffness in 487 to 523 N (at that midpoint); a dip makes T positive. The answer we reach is 4.7 N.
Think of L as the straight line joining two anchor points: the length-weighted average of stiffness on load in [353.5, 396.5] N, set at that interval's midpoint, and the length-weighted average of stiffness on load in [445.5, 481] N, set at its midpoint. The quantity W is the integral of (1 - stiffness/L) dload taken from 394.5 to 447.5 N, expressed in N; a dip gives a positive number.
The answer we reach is 7.0 N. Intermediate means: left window 9.38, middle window 7.76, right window 8.48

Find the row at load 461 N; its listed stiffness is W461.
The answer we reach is 8.784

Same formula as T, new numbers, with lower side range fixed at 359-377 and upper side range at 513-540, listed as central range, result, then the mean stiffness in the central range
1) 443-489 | 7.1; 8.65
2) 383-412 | 1.2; 9.32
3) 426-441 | 4.8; 6.78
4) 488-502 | 0.0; 10.4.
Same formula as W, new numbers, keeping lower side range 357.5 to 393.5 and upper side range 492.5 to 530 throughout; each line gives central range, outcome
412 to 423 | 2.3 N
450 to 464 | 2.4 N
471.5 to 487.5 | 1.0 N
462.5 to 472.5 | 1.0 N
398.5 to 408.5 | 0.3 N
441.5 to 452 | 3.5 N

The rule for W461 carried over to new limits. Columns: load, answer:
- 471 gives 9.319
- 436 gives 6.071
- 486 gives 10.63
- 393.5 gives 9.34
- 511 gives 9.78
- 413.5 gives 8.142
